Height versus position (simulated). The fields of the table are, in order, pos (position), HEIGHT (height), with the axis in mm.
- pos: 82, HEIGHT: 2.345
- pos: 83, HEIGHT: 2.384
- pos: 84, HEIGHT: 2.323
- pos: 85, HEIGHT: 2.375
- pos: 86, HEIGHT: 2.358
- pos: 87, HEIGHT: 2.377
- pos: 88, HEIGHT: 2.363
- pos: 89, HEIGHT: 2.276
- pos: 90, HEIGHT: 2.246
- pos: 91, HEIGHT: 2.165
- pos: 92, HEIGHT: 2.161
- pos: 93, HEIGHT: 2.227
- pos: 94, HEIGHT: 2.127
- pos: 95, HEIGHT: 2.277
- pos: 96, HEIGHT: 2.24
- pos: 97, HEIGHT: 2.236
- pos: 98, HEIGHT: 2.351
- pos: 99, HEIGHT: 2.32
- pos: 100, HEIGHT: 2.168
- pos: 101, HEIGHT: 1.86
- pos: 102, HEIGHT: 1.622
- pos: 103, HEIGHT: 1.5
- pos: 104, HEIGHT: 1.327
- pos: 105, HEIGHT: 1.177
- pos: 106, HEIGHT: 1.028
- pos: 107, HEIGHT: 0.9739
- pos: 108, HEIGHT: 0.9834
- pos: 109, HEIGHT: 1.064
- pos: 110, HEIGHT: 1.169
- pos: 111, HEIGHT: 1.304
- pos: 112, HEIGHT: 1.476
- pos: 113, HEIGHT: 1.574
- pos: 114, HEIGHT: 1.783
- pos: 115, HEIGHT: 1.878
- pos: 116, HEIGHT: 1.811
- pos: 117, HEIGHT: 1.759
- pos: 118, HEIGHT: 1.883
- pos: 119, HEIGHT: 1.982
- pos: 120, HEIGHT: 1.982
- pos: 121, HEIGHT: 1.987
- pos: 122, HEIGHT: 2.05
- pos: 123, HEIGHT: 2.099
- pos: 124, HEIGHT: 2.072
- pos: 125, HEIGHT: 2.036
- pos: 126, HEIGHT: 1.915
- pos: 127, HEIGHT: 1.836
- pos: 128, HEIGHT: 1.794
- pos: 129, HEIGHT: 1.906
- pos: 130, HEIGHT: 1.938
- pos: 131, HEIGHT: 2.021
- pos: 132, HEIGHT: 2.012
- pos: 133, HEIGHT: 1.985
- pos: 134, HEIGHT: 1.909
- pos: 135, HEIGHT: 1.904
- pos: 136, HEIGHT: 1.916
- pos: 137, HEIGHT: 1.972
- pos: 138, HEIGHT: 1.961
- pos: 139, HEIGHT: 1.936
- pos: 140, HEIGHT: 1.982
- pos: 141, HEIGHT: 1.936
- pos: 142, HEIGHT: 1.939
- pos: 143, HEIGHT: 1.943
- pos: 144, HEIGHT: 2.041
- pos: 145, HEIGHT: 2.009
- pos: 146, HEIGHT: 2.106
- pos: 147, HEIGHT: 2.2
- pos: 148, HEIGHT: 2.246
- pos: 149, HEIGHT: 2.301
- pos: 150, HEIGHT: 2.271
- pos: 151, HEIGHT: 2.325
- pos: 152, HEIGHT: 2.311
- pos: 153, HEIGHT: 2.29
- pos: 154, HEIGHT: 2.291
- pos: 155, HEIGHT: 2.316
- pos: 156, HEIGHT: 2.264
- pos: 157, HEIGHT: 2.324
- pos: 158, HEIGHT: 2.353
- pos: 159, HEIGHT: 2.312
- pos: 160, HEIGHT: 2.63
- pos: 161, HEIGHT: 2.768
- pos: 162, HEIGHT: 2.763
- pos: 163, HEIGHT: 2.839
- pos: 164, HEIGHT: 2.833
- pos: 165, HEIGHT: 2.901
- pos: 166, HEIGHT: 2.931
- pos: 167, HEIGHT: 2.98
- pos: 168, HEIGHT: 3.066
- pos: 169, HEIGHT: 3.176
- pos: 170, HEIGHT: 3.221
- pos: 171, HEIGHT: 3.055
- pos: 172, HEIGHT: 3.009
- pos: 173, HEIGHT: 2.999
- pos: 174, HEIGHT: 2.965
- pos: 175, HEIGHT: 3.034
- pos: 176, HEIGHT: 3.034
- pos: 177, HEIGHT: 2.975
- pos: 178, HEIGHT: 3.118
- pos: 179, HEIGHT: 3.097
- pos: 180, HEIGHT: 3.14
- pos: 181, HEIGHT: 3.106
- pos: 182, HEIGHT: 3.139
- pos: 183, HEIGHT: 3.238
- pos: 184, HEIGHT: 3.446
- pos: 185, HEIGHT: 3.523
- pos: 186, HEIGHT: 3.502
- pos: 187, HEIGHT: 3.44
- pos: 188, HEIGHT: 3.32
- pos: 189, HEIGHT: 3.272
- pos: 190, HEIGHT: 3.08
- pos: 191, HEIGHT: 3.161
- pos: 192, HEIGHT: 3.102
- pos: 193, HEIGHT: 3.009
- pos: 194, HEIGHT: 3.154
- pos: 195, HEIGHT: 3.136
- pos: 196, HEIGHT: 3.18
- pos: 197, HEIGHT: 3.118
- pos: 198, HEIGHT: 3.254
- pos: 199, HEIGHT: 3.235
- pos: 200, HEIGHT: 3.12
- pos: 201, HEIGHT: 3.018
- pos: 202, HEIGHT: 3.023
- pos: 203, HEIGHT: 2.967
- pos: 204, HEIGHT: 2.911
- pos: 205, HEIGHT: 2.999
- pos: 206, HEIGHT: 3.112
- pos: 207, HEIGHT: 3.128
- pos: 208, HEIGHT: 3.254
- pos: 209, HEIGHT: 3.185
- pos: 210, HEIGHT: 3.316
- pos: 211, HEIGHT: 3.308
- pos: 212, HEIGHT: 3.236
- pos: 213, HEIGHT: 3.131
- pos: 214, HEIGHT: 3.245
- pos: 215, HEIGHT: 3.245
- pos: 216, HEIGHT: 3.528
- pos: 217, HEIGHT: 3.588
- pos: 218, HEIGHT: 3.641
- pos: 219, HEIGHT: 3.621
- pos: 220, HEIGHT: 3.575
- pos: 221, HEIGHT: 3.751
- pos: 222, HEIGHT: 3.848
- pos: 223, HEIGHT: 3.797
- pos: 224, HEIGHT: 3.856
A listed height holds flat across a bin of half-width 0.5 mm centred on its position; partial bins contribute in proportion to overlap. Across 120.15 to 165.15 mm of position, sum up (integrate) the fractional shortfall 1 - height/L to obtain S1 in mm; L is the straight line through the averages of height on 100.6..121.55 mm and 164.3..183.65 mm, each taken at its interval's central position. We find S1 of 2.4 mm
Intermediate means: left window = 1.53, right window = 3.06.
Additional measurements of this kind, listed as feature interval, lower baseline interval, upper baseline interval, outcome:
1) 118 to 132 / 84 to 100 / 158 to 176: 3.2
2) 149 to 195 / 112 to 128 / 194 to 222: -3.4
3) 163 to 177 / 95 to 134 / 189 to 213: -1.9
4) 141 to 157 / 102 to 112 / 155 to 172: 1.2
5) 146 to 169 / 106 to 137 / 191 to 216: -1.5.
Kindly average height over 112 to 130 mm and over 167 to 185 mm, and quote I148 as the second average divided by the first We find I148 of 1.6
